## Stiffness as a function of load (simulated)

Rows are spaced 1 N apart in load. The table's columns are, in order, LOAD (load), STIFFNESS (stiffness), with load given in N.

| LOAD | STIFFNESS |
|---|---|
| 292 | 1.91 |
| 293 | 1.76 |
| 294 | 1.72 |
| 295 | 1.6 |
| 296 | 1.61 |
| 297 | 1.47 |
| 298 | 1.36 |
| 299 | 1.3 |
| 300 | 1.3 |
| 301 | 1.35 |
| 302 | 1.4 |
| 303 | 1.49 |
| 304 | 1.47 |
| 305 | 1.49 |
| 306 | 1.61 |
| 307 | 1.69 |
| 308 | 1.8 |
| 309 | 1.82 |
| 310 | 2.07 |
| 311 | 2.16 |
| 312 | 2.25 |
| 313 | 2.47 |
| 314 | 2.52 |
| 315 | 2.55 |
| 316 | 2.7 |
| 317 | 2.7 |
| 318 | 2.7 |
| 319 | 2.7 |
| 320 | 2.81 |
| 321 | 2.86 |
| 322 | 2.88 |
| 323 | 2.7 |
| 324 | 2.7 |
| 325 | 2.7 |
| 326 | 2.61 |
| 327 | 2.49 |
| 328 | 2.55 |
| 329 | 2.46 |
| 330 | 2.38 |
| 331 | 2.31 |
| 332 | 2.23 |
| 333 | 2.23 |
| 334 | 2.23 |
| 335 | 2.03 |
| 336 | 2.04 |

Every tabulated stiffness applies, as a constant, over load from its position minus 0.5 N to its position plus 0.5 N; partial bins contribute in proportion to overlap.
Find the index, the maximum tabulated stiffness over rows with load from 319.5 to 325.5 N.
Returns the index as 2.88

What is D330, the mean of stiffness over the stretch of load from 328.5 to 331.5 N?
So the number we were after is 2.38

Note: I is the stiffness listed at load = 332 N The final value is 2.23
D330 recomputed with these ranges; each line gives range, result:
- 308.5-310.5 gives 1.94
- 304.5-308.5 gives 1.65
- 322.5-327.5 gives 2.64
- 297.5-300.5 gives 1.32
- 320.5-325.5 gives 2.77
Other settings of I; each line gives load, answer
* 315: 2.55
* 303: 1.49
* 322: 2.88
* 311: 2.16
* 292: 1.91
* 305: 1.49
